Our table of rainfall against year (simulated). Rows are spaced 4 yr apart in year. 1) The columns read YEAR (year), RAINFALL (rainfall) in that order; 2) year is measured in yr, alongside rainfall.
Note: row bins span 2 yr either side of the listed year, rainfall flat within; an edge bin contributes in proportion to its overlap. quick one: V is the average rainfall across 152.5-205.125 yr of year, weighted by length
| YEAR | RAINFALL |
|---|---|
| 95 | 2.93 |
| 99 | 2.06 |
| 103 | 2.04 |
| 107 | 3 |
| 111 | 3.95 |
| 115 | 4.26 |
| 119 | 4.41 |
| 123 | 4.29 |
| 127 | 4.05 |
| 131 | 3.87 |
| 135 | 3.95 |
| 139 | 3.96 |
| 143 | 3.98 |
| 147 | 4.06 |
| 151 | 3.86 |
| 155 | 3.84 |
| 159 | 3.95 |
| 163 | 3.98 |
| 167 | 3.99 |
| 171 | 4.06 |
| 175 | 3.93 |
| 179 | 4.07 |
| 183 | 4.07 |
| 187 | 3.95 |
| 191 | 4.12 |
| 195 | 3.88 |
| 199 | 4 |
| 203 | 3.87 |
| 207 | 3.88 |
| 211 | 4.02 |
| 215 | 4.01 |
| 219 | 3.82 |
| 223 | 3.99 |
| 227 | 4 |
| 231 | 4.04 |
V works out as 3.98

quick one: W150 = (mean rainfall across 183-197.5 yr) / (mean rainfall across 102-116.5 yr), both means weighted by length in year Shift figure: 1.19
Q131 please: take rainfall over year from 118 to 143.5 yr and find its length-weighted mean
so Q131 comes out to 4.07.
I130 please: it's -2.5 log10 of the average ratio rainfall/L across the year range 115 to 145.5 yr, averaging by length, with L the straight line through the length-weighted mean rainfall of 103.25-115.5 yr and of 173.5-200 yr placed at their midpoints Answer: -0.14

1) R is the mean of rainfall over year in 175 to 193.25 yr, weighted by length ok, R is 4.04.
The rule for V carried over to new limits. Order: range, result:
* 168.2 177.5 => 4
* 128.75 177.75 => 3.95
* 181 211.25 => 3.97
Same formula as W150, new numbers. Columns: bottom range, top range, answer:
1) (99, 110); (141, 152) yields 1.55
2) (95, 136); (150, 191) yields 1.12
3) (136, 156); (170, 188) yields 1.02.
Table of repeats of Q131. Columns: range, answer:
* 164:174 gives 4.01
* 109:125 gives 4.23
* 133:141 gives 3.96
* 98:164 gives 3.76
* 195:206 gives 3.92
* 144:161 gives 3.93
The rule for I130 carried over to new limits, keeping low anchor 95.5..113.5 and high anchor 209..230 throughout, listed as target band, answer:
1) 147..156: -0.18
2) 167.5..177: -0.14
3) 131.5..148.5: -0.24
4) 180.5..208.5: -0.07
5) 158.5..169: -0.17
